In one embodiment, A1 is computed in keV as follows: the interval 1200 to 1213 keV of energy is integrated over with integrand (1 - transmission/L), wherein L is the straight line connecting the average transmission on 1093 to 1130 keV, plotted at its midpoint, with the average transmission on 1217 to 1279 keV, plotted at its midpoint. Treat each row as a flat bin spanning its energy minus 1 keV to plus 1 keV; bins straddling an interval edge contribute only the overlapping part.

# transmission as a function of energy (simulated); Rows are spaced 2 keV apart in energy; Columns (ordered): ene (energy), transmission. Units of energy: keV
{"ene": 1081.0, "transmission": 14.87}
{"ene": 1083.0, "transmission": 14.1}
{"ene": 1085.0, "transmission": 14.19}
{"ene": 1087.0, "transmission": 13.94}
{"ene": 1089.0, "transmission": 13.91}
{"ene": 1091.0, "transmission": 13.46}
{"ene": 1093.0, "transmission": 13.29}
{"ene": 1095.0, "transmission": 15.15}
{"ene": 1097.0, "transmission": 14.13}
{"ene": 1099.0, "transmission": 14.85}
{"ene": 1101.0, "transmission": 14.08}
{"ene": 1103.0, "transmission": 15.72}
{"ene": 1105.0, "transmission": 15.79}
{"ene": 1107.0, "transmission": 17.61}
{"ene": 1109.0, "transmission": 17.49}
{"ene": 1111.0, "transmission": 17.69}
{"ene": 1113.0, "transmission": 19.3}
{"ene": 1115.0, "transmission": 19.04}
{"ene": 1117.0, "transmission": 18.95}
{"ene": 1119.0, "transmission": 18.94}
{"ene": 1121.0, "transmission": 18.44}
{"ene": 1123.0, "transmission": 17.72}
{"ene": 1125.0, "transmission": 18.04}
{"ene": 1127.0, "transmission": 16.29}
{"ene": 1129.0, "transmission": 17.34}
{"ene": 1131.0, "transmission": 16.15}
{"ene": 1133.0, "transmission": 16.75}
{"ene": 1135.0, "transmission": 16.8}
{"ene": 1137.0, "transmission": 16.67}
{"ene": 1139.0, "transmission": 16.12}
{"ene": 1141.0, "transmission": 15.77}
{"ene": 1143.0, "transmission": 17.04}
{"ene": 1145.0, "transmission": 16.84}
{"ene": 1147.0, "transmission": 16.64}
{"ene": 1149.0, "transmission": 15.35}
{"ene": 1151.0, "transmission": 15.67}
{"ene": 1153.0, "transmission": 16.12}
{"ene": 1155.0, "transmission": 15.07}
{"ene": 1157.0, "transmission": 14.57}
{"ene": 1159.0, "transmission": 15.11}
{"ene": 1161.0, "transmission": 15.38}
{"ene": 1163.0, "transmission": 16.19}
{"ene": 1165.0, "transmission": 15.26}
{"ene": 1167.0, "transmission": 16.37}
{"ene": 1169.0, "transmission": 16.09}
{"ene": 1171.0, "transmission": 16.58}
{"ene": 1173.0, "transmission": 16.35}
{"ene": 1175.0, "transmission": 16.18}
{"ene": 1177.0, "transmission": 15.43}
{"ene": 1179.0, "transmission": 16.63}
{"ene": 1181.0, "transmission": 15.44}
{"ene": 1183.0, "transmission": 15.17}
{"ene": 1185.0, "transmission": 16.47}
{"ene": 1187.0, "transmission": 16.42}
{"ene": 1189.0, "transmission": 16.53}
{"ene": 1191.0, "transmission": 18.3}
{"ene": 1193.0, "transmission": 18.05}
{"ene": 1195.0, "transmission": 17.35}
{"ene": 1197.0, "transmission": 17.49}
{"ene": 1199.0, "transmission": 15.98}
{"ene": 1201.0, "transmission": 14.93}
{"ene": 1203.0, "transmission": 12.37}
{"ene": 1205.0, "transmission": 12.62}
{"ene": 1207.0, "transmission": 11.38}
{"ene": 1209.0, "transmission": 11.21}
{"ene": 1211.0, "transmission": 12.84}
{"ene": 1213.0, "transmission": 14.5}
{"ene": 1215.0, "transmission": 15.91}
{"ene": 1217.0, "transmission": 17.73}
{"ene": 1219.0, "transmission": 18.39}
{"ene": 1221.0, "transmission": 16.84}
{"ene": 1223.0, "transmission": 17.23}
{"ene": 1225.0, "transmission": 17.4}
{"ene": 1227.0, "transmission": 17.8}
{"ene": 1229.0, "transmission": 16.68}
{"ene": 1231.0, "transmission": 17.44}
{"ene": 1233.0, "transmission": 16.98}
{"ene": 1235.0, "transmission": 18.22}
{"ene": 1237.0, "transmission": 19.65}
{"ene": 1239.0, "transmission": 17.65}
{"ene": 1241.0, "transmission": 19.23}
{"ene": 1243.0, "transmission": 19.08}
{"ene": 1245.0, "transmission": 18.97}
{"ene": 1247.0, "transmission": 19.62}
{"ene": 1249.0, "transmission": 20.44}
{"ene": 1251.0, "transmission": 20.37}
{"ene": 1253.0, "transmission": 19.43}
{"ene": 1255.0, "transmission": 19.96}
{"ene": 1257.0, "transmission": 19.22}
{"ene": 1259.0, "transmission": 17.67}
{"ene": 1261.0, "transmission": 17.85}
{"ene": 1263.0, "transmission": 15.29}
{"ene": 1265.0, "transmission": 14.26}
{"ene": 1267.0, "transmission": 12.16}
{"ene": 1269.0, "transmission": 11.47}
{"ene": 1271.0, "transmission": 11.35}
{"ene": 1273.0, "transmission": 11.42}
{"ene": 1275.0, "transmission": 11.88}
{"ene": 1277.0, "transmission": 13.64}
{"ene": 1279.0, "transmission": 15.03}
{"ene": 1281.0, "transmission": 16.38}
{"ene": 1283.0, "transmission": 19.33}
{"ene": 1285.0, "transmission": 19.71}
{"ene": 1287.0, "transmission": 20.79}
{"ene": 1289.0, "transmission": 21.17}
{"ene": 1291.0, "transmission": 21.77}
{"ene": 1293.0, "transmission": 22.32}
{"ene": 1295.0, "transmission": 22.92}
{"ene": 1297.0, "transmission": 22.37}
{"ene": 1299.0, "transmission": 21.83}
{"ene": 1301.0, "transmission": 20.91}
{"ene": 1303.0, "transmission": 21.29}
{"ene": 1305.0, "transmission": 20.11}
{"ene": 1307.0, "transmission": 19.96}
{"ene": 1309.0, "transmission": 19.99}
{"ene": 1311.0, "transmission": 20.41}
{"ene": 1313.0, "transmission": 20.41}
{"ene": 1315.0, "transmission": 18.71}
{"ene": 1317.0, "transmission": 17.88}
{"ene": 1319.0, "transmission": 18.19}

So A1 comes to 3.2 keV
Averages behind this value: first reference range 16.9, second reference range 16.9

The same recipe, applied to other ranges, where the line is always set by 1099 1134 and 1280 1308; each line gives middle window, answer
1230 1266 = 2.65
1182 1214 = 6.40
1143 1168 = 3.17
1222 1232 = 1.11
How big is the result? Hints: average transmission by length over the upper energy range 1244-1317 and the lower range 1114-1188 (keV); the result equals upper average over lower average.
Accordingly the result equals 1.11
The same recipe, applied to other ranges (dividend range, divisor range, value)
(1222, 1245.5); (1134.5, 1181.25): 1.13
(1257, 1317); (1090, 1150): 1.09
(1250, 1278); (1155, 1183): 0.98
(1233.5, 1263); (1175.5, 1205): 1.18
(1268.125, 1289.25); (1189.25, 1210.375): 1.03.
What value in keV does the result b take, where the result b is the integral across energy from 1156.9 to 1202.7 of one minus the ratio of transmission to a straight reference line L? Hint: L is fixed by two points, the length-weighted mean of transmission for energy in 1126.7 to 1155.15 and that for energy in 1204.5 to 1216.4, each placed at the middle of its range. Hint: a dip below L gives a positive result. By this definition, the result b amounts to -5.0 keV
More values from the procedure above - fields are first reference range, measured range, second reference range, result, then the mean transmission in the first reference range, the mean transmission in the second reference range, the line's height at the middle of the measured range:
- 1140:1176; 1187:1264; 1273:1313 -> 2.7 keV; 15.9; 19.4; 17.7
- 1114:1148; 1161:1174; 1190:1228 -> 0.4 keV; 17.3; 15.7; 16.5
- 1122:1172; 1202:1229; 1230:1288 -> 2.6 keV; 16.2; 17.1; 16.7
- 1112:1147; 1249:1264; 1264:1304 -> -0.9 keV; 17.4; 17.6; 17.6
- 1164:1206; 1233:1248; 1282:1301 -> 0.0 keV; 16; 21.3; 18.8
